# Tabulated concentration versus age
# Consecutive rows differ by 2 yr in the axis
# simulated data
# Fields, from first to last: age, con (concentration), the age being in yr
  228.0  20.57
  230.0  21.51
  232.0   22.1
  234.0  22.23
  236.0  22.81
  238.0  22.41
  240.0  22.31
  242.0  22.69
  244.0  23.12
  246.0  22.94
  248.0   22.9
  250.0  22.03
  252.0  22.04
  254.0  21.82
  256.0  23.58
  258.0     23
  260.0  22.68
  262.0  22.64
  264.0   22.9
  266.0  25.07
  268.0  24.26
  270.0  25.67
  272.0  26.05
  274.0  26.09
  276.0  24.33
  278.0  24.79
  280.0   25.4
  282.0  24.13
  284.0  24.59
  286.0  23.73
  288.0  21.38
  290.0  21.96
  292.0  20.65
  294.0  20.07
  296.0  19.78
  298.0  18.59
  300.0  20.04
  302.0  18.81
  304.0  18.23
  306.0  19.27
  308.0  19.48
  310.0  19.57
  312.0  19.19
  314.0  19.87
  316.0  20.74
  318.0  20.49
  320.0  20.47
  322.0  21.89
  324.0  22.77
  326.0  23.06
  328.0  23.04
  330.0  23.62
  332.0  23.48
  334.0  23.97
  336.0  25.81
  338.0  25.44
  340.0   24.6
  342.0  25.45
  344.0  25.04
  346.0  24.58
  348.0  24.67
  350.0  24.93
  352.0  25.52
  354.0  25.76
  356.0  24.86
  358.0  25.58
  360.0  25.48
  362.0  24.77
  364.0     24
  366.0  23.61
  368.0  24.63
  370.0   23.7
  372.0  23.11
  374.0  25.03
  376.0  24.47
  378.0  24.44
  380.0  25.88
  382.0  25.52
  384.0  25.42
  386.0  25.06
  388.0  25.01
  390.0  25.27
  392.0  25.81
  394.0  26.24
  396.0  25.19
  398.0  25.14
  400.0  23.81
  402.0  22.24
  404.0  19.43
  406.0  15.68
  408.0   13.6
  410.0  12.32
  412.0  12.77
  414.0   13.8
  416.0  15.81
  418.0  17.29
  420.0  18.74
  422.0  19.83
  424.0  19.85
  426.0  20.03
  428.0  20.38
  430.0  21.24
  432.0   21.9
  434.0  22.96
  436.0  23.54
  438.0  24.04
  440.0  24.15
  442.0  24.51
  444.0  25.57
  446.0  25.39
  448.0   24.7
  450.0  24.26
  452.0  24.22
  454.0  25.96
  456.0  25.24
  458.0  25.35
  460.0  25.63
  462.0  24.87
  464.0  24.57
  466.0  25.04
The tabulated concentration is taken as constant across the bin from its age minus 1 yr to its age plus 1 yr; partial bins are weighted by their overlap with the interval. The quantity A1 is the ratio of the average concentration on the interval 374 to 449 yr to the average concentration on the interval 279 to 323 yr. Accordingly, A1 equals 1.0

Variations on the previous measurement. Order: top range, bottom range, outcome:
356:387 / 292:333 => 1.20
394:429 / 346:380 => 0.76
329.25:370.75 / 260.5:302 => 1.08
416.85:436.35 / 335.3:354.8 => 0.81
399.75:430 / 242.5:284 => 0.74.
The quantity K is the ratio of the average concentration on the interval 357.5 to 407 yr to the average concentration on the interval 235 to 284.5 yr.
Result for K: 1.02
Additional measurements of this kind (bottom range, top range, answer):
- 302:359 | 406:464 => 0.93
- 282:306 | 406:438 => 0.88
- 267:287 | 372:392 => 1.01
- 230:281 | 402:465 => 0.91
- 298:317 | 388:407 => 1.20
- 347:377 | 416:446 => 0.88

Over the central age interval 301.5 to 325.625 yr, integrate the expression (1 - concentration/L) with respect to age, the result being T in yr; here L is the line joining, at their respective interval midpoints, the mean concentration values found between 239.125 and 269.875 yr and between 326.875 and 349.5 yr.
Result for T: 3.9 yr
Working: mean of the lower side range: 23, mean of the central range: 20.2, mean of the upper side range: 24.5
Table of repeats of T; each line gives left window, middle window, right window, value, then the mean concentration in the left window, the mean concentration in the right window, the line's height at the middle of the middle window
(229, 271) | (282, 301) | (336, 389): 1.82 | 22.9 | 24.9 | 23.6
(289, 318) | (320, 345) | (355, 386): -2.23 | 19.8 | 24.7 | 21.9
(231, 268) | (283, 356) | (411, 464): 0.74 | 22.8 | 22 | 22.5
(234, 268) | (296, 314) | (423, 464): 3.01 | 22.8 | 23.7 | 23.1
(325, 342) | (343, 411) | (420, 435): -3.20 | 24.2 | 20.7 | 22.6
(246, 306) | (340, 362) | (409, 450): -3.61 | 22.6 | 20.5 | 21.6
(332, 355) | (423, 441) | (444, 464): 2.19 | 25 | 25.1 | 25.1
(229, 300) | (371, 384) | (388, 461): -1.59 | 22.9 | 21.8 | 22.1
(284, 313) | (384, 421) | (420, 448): 2.72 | 20.2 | 22.5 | 22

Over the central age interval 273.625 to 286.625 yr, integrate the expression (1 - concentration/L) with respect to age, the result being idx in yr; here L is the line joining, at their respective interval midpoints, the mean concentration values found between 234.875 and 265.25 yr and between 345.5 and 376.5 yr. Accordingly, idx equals -0.8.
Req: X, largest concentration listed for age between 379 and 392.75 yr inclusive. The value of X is 25.88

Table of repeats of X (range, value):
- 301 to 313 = 19.57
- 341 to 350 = 25.45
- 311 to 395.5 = 26.24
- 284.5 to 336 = 25.81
